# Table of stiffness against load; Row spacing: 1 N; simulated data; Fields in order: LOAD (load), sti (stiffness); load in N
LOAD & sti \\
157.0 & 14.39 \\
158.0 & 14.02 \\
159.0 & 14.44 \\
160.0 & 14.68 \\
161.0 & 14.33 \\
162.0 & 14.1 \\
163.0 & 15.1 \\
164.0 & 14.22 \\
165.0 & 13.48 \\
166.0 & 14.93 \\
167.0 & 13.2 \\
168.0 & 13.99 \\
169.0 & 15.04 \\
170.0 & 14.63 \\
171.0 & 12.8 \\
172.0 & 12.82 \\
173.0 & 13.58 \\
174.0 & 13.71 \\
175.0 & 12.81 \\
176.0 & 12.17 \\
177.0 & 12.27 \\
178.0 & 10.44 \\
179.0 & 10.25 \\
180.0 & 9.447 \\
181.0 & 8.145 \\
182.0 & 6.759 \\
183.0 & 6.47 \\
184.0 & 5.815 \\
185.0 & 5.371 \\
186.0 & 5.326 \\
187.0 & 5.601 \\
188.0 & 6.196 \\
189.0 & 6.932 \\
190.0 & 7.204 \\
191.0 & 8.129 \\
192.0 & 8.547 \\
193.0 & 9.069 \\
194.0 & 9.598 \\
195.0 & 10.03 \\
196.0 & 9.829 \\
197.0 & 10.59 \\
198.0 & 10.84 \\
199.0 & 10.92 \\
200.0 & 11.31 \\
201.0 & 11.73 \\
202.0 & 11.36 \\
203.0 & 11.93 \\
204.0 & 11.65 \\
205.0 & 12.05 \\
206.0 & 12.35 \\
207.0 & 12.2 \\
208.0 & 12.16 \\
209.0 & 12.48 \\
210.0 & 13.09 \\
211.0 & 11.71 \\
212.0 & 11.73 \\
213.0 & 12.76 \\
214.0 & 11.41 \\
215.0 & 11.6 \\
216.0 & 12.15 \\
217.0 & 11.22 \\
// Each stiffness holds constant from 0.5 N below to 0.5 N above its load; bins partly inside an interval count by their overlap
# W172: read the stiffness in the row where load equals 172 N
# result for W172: 12.82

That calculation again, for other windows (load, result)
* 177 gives 12.27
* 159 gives 14.44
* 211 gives 11.71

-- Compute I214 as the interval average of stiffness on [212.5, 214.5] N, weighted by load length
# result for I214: 12.1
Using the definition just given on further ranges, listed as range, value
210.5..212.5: 11.7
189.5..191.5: 7.67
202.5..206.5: 12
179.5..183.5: 7.71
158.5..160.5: 14.6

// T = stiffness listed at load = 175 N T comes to 12.81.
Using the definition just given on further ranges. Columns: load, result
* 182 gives 6.759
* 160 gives 14.68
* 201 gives 11.73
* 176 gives 12.17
